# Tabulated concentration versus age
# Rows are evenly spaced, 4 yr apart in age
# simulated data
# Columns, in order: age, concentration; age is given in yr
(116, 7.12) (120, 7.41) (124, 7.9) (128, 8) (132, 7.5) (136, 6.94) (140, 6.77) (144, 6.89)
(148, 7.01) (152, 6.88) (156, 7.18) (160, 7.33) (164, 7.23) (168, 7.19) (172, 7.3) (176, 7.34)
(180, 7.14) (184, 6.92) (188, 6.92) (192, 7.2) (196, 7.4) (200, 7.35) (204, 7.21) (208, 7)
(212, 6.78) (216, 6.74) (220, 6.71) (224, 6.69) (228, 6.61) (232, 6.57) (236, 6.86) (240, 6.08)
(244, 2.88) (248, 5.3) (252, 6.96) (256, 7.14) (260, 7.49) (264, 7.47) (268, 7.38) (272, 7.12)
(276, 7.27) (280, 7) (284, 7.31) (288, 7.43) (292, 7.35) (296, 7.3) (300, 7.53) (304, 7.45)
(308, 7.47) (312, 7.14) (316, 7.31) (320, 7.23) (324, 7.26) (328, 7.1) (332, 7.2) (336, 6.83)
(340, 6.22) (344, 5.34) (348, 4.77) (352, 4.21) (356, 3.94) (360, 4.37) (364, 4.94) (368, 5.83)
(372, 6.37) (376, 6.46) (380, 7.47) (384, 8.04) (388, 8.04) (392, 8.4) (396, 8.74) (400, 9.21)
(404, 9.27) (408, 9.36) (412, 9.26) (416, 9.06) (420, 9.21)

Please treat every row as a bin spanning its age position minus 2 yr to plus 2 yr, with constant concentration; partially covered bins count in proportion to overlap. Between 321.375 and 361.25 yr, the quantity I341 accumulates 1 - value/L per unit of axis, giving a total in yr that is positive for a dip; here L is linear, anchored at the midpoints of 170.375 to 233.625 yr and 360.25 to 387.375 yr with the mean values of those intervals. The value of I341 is 4.8 yr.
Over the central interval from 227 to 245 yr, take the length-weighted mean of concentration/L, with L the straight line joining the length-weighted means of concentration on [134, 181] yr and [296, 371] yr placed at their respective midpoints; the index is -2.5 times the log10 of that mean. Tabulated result 0.14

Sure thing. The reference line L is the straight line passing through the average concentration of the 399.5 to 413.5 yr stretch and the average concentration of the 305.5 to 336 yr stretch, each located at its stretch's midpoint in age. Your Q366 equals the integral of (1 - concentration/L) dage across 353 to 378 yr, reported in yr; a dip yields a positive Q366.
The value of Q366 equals 9.2 yr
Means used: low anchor 7.22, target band 5.27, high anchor 9.28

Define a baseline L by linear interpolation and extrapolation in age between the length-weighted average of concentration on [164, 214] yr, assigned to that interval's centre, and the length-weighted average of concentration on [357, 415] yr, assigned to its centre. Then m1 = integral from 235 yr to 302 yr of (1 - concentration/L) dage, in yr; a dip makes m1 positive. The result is 4.5 yr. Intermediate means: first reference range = 7.15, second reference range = 7.52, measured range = 6.82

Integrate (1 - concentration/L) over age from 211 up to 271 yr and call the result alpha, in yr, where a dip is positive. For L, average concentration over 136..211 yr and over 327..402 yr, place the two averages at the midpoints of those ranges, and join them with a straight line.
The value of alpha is 3.28 yr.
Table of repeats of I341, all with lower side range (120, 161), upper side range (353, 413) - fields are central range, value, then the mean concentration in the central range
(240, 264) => 3.8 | 6.09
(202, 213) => 0.3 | 7.02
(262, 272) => -0.2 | 7.36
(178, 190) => 0.4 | 6.99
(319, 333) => 0.1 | 7.19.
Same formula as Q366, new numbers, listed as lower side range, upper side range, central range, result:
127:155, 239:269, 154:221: -3.34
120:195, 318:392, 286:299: -1.61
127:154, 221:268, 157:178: -1.04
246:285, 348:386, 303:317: -1.94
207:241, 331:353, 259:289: -4.80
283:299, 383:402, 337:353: 5.35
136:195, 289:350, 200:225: 0.48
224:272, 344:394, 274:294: -2.93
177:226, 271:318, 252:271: -0.29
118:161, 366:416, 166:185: 0.46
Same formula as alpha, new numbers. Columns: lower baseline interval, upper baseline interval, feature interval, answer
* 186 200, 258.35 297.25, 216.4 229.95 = 1.05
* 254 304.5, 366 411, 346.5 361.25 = 6.56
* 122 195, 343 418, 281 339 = -1.42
